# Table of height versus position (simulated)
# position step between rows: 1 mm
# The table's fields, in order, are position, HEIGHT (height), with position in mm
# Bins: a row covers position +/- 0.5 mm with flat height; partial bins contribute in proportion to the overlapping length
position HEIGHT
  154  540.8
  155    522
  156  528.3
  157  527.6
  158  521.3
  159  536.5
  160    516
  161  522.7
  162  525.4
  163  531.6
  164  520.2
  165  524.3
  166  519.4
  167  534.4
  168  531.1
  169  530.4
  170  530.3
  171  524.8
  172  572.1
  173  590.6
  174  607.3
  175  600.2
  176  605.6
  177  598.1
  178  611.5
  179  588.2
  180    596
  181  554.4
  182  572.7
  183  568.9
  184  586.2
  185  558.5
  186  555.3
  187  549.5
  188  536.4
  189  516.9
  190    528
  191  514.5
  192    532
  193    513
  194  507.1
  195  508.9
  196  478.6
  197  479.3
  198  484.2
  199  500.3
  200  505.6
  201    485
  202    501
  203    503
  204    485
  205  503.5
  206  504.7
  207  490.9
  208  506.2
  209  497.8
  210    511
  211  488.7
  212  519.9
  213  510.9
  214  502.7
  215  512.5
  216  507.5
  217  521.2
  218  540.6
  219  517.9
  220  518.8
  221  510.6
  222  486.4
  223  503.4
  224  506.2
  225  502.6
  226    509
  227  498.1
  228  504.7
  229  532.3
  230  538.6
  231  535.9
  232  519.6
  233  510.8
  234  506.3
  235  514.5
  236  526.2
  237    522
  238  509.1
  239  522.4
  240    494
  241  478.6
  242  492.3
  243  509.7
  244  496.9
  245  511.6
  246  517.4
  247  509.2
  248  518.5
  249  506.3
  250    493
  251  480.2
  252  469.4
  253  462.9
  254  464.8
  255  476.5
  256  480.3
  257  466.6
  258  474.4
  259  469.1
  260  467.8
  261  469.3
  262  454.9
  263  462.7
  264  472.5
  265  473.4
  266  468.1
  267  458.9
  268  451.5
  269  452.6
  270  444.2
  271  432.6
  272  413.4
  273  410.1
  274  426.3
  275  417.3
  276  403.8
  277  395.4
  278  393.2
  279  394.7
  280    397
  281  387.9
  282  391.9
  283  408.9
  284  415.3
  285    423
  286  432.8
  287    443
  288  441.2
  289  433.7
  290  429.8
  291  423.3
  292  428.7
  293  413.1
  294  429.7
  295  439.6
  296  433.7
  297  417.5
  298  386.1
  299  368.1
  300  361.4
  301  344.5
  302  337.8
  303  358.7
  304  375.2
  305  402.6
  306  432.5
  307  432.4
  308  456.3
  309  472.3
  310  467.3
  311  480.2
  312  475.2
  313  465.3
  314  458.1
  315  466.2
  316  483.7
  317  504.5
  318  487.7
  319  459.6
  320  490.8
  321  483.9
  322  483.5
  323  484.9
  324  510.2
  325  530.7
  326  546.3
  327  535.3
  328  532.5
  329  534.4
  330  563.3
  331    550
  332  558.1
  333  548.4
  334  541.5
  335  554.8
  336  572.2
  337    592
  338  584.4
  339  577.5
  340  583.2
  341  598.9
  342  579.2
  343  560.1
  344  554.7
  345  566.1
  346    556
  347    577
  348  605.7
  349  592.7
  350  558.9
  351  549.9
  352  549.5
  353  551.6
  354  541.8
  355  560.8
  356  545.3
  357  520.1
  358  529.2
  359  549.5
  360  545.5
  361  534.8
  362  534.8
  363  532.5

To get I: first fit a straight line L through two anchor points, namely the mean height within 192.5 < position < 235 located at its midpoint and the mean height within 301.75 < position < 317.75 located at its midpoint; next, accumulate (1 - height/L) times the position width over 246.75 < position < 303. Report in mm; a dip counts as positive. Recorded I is 3.88 mm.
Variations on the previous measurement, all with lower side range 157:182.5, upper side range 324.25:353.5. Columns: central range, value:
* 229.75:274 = 5.9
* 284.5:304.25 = 5.4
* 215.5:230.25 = 1.2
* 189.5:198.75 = 0.8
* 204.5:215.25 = 1.0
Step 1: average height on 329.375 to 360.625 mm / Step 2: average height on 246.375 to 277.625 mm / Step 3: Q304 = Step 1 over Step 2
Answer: 1.2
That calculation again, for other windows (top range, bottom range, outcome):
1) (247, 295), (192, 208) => 0.89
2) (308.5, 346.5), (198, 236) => 1.03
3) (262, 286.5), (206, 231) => 0.84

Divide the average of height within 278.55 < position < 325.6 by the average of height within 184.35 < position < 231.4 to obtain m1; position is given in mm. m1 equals 0.85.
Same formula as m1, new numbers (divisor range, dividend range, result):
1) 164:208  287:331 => 0.85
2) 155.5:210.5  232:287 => 0.87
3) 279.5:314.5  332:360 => 1.34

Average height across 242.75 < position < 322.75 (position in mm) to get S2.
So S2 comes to 445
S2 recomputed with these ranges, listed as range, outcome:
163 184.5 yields 564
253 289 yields 438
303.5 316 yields 450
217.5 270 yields 495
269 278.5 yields 417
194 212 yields 497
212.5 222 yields 514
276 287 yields 406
